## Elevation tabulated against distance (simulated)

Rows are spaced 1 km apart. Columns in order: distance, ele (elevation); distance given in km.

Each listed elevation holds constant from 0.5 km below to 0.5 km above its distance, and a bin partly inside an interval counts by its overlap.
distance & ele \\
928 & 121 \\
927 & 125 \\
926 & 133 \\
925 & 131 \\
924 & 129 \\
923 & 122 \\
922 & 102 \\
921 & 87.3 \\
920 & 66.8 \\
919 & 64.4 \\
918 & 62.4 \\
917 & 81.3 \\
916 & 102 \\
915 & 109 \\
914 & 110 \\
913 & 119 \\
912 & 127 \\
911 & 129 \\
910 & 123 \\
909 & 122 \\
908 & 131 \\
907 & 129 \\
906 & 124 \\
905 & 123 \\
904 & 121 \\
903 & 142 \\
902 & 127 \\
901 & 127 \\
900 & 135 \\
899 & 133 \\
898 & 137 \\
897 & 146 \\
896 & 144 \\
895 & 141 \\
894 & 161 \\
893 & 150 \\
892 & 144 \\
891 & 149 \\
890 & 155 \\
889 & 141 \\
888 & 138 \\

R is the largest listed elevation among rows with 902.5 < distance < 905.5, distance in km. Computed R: 142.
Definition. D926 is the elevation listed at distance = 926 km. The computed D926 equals 133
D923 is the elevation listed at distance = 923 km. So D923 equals 122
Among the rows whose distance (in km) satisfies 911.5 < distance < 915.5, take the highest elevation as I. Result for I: 127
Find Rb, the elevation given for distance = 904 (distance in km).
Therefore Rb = 121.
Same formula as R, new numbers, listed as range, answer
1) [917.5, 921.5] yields 87.3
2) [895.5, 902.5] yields 146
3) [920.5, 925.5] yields 131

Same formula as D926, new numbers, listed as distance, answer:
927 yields 125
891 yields 149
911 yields 129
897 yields 146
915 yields 109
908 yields 131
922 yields 102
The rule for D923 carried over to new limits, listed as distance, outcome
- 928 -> 121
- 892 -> 144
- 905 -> 123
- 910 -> 123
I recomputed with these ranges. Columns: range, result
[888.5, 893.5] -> 155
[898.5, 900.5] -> 135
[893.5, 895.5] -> 161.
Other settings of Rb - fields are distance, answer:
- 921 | 87.3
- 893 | 150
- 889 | 141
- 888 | 138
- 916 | 102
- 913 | 119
